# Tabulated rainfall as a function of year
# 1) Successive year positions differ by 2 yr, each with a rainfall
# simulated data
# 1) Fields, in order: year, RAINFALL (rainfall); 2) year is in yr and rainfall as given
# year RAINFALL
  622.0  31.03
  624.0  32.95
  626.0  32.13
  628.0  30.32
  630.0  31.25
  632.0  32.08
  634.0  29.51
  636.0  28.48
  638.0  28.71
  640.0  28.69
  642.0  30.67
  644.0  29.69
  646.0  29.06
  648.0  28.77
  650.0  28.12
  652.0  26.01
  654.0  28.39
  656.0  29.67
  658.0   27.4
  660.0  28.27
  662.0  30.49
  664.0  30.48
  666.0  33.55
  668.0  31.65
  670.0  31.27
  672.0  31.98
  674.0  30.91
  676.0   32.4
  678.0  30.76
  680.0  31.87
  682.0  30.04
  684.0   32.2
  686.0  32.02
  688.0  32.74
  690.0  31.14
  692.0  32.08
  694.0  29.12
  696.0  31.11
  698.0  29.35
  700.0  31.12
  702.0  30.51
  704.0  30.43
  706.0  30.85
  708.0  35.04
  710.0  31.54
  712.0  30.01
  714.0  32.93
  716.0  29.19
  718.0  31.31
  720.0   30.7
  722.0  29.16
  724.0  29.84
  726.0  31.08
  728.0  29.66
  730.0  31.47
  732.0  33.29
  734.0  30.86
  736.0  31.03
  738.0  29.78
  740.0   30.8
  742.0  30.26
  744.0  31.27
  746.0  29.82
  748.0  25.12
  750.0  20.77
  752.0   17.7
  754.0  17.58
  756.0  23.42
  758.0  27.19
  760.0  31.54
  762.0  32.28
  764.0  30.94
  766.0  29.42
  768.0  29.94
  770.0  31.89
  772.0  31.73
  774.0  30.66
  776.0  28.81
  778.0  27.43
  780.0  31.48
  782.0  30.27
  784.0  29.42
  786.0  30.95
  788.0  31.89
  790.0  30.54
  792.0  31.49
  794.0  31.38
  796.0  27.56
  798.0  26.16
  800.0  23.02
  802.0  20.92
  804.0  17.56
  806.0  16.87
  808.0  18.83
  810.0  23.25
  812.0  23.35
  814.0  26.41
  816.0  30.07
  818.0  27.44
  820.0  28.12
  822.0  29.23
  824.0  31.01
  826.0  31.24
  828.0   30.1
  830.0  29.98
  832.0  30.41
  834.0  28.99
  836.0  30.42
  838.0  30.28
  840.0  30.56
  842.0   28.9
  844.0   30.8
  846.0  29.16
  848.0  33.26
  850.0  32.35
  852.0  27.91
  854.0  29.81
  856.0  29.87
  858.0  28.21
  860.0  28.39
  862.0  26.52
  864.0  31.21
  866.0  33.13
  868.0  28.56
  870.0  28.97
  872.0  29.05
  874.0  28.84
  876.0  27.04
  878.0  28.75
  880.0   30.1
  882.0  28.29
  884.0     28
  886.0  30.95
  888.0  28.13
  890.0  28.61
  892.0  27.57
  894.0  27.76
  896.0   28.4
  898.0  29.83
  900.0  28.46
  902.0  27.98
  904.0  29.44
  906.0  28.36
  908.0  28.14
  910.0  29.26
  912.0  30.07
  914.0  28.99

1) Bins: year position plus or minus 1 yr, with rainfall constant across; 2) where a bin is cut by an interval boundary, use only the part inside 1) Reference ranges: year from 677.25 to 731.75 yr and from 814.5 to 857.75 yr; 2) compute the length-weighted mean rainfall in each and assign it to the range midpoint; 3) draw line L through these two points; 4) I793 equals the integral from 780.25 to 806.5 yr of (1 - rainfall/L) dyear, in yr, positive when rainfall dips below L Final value 2.77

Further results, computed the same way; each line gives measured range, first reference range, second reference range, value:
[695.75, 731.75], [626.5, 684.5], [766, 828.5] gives -2.2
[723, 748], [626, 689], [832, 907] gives -0.5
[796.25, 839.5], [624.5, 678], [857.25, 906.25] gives 4.0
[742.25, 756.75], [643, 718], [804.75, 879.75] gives 2.8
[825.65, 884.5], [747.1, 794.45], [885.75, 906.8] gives -2.2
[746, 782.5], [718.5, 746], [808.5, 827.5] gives 2.2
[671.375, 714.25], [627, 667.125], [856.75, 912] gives -2.9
